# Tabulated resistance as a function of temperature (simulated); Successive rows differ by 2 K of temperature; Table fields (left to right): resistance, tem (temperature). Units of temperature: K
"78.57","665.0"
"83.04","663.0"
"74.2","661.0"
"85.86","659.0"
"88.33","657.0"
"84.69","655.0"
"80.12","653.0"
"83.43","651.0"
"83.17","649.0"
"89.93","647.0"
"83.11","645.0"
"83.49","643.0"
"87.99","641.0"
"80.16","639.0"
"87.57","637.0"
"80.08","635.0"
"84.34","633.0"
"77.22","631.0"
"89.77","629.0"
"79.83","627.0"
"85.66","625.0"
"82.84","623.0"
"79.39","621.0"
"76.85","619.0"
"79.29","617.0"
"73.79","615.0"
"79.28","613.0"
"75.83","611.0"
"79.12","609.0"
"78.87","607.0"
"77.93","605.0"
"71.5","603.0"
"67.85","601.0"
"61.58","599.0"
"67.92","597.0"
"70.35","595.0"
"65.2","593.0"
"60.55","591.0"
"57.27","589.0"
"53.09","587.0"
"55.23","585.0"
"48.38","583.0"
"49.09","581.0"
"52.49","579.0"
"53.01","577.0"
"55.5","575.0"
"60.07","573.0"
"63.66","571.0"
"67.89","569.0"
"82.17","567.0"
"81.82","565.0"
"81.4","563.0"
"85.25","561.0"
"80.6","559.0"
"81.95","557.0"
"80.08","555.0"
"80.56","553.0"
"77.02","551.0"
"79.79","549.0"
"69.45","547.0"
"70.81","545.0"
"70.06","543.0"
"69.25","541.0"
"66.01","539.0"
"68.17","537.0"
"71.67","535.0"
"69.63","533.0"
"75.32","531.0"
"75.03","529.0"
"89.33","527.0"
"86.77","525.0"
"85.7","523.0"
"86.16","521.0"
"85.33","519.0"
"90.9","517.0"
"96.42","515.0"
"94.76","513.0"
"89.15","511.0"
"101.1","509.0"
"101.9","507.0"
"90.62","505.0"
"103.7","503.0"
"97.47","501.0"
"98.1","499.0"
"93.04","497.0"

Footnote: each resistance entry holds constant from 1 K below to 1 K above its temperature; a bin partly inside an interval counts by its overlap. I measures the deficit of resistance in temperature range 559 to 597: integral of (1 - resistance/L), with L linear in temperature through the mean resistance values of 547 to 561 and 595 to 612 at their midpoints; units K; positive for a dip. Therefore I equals 6.1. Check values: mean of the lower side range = 79.6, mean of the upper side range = 72.4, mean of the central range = 64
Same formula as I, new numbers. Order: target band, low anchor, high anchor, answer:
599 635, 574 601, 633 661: -3.78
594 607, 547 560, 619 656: 1.80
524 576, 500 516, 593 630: 8.17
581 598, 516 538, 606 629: 4.41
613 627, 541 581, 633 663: 0.04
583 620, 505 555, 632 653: 6.32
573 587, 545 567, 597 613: 4.31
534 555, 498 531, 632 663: 4.00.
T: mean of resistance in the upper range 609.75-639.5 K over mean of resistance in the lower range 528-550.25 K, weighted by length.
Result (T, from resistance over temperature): 1.1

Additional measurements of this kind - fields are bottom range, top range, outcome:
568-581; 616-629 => 1.40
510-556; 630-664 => 1.05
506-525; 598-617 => 0.81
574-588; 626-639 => 1.58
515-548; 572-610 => 0.81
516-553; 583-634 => 0.94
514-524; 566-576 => 0.74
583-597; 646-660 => 1.42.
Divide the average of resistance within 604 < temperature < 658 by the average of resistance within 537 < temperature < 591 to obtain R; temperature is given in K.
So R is 1.20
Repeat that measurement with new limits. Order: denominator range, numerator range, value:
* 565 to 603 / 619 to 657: 1.36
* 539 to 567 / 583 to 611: 0.86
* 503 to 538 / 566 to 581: 0.71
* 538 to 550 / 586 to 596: 0.86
